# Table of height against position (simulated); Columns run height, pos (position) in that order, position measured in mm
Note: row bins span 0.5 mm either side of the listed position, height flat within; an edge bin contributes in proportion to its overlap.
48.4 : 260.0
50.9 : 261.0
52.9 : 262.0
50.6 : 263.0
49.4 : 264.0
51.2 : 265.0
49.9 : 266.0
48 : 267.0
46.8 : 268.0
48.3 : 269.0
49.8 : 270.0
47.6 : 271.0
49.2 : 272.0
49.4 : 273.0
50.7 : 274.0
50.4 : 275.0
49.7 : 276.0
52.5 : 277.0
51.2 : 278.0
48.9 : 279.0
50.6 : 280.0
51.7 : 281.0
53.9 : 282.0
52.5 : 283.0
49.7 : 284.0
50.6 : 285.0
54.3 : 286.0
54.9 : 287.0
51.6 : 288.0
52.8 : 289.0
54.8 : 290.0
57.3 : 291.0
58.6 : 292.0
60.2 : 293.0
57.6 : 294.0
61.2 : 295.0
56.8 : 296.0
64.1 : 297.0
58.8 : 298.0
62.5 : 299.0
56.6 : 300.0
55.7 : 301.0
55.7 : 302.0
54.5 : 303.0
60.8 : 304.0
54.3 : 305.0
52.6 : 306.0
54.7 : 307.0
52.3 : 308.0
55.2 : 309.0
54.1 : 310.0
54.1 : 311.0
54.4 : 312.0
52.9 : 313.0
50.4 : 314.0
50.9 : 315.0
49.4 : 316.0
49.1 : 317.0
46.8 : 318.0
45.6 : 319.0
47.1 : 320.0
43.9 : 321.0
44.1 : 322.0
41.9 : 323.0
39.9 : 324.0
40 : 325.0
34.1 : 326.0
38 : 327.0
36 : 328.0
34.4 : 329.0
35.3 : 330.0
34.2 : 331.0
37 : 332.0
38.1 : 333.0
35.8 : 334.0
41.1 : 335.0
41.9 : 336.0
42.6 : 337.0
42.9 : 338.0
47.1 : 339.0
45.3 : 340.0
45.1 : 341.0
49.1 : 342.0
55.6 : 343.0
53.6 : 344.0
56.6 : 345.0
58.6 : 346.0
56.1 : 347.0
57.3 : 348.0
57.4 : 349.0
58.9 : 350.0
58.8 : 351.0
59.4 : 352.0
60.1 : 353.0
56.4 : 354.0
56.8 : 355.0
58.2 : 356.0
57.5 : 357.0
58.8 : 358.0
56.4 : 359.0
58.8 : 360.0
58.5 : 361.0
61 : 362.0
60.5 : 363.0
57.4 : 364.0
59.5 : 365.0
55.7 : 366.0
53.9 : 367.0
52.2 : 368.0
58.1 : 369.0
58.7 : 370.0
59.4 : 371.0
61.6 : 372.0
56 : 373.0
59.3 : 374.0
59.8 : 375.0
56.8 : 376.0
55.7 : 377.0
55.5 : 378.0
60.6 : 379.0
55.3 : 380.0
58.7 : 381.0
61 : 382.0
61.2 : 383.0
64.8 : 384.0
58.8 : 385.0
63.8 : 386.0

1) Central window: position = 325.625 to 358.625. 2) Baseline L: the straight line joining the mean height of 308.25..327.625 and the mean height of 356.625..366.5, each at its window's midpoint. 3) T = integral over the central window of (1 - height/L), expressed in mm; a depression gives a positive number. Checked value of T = 3.16 mm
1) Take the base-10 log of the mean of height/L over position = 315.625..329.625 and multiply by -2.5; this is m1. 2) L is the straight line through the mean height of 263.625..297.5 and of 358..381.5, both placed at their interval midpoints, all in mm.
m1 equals 0.29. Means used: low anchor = 52.5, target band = 42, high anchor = 57.8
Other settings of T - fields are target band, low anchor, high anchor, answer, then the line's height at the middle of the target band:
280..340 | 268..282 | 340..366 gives 3.8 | 53.1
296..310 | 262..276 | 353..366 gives -1.0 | 52.8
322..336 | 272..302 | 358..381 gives 4.6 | 56.1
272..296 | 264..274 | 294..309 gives -0.2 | 52.8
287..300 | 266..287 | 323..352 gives -2.3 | 49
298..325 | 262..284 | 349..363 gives 1.2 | 54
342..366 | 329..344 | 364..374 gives -3.5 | 50.4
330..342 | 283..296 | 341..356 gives 3.2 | 56.2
